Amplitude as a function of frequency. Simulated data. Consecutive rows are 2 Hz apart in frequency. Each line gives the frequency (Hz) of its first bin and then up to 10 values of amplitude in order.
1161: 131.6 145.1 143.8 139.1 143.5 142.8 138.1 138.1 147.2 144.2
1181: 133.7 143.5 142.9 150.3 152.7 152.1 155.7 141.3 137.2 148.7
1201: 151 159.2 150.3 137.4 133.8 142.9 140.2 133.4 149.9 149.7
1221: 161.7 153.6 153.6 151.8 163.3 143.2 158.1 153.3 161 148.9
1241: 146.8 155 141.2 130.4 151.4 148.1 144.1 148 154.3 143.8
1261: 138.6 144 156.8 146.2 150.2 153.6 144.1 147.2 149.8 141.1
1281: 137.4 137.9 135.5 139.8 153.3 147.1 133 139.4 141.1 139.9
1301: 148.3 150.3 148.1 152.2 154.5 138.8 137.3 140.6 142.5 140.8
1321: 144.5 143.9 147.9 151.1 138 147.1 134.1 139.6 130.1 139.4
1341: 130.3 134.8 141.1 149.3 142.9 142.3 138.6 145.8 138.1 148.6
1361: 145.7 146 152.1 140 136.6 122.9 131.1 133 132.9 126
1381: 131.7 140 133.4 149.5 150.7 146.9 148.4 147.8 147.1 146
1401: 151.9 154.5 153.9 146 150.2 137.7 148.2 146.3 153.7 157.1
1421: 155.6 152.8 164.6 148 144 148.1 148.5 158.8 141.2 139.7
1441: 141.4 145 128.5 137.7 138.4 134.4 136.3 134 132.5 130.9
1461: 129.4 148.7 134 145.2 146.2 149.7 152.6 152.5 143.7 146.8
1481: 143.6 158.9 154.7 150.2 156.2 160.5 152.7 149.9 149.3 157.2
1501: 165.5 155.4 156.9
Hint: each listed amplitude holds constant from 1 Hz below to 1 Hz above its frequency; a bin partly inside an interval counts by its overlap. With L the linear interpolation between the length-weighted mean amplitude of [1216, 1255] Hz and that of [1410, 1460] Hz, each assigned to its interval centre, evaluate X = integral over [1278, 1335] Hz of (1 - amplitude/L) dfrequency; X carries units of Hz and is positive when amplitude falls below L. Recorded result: 2.1 Hz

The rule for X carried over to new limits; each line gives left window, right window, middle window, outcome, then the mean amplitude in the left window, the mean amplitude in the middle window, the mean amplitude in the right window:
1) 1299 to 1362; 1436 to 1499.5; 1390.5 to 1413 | -0.73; 143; 148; 144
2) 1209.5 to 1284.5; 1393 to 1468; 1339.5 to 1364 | 0.71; 148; 142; 145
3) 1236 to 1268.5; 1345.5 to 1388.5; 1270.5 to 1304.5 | 0.38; 147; 143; 140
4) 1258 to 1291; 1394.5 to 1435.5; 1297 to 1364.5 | 1.99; 145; 143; 150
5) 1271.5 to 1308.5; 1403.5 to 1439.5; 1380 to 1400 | 0.58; 144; 144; 150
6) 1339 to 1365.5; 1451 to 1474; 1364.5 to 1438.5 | -2.12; 142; 145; 140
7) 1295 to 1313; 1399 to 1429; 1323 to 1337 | 0.46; 146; 142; 151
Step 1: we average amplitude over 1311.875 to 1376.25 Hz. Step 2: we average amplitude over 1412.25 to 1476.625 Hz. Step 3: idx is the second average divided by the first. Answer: 1.03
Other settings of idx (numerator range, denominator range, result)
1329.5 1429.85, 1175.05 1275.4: 0.97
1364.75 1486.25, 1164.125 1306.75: 0.98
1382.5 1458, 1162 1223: 1.00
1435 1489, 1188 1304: 0.97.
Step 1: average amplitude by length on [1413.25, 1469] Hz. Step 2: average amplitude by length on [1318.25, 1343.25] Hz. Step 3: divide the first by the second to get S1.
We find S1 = 1.02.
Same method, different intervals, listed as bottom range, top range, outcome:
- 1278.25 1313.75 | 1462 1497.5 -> 1.05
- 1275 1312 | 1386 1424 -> 1.04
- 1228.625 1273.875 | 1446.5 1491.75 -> 0.97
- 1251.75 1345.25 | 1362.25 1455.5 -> 1.00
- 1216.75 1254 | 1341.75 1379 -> 0.93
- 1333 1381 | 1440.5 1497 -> 1.04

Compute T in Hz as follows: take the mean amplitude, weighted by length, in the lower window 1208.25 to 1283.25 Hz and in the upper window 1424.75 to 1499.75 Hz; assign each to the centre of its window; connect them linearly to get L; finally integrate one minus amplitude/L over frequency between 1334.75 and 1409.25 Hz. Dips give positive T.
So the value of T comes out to 2.4 Hz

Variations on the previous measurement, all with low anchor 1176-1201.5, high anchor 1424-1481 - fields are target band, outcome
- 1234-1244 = -0.5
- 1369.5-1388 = 1.3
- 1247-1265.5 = -0.2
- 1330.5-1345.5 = 0.8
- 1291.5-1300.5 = 0.3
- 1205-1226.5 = 0.0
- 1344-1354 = 0.1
